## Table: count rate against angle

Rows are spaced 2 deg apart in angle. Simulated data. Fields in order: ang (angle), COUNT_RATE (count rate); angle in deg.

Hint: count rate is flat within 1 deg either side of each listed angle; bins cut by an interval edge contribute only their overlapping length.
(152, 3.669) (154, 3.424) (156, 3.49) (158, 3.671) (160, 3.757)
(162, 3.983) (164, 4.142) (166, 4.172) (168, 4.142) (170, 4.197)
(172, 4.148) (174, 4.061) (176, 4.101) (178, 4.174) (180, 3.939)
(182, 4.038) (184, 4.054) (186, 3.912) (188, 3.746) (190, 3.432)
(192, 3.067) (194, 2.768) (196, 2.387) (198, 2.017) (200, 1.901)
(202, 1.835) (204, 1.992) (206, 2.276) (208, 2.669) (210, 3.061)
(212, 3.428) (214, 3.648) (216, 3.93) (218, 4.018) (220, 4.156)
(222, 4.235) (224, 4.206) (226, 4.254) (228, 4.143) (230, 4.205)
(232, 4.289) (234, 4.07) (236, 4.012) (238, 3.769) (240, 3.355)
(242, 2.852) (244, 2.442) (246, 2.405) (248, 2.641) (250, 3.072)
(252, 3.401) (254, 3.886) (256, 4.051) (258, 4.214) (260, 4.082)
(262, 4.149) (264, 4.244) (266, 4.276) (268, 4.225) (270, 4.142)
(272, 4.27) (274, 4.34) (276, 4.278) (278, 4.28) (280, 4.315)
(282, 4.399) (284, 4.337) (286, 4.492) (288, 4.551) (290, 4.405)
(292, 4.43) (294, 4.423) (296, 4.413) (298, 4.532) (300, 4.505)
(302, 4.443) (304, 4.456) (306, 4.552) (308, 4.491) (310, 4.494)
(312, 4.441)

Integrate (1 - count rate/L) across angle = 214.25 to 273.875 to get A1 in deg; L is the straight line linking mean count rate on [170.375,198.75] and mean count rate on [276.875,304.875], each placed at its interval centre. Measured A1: 3.2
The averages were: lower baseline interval 3.59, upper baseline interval 4.43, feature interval 3.83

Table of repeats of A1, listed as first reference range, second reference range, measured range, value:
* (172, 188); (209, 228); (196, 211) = 6.41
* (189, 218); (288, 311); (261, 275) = -1.13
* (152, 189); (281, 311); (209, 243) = 2.55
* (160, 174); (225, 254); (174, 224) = 6.78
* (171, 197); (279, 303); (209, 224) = 0.39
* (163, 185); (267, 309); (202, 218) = 4.60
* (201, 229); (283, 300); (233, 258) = 3.02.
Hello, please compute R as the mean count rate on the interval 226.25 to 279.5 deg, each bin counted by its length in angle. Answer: 3.82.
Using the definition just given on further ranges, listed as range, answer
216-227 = 4.15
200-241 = 3.54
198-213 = 2.42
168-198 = 3.67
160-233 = 3.58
